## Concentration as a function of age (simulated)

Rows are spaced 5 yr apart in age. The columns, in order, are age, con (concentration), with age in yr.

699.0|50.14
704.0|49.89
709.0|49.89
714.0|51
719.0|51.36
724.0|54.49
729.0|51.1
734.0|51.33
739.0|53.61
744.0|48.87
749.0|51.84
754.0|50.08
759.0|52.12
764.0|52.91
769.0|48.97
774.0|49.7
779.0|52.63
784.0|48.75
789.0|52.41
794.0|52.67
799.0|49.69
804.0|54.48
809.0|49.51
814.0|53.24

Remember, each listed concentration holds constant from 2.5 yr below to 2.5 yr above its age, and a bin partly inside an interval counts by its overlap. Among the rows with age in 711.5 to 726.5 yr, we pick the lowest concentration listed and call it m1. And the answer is 51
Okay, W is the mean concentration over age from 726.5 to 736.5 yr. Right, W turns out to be 51.2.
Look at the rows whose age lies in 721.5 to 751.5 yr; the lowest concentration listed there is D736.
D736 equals 48.87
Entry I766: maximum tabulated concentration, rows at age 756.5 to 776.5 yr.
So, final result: 52.91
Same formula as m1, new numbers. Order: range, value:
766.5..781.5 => 48.97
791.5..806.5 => 49.69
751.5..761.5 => 50.08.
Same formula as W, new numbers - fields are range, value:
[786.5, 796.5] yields 52.5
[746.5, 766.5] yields 51.7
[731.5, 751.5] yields 51.4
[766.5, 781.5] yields 50.4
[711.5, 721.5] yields 51.2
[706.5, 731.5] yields 51.6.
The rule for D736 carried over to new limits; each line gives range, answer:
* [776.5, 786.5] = 48.75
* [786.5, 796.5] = 52.41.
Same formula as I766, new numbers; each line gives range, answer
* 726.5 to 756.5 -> 53.61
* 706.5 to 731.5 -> 54.49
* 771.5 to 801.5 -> 52.67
